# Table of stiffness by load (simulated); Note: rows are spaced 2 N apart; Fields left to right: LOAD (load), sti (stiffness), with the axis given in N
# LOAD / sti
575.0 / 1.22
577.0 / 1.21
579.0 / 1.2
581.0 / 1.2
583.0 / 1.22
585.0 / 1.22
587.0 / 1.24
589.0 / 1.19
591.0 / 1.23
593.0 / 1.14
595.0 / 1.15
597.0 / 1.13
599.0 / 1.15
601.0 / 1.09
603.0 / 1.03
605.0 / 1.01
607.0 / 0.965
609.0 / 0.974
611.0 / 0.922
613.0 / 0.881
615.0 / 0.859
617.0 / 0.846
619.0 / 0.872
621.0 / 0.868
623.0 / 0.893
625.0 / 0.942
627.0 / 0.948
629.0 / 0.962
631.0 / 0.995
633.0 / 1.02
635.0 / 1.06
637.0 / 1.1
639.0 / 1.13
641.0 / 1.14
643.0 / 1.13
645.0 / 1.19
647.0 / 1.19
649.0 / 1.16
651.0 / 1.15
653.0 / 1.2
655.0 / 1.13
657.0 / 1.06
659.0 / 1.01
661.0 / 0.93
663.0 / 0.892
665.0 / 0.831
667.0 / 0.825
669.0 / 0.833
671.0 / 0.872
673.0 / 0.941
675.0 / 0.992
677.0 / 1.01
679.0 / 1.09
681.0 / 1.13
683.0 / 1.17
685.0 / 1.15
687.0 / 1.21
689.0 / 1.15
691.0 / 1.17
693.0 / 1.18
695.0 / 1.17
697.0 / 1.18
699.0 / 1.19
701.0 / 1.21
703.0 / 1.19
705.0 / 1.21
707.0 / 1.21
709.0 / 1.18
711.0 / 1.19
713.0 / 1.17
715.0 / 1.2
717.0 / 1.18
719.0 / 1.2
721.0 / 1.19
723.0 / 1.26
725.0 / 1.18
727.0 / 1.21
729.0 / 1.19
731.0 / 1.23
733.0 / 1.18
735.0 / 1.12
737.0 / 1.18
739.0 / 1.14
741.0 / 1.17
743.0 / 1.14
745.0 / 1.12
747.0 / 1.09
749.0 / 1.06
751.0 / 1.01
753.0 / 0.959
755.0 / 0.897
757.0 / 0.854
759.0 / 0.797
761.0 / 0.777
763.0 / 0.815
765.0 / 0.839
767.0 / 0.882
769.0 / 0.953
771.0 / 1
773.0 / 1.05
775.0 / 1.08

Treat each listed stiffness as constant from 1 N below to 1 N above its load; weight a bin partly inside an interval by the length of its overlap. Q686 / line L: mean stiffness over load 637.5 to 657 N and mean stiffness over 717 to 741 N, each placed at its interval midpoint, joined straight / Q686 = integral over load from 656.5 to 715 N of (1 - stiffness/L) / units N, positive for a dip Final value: 4.3 N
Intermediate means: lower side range 1.15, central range 1.08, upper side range 1.19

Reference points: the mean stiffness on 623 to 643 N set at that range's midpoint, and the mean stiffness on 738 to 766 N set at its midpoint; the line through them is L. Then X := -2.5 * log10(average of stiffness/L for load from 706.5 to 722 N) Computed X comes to -0.20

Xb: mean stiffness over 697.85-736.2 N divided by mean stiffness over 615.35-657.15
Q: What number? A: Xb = 1.1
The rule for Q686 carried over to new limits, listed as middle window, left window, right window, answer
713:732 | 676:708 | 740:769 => -2.50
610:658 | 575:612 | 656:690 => 1.64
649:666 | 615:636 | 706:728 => -0.12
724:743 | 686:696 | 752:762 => -4.03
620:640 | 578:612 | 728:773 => 1.93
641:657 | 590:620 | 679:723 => -0.94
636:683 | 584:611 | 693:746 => 4.24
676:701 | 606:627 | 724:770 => -4.51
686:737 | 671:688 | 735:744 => -3.37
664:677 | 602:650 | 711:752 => 2.17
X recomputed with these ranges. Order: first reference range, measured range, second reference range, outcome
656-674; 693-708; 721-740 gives -0.13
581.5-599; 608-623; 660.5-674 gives 0.22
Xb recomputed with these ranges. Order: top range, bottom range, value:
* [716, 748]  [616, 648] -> 1.15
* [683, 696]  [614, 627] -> 1.32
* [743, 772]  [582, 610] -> 0.84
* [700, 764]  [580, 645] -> 1.06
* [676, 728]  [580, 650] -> 1.11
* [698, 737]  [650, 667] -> 1.18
